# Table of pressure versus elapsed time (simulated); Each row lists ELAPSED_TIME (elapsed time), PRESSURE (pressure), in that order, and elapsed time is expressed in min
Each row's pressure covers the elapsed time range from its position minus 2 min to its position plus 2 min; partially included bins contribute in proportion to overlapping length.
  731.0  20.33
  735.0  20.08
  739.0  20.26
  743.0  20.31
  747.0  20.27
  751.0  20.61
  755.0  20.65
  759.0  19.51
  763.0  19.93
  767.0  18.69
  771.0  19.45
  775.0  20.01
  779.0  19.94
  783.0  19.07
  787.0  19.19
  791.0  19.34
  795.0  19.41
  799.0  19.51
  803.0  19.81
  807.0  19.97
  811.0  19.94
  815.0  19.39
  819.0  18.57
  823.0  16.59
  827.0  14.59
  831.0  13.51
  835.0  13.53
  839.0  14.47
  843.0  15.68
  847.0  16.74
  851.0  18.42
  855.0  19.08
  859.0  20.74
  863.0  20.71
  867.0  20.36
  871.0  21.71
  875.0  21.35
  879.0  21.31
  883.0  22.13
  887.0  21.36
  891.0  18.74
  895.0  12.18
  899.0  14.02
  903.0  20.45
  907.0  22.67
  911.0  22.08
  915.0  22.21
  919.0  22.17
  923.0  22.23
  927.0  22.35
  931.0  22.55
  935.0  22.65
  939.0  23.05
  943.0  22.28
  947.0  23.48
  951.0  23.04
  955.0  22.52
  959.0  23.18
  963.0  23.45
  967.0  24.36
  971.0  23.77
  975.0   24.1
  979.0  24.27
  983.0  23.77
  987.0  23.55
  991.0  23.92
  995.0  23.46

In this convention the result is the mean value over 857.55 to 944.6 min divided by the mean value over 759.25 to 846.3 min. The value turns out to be 1.2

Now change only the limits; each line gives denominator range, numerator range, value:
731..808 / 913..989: 1.17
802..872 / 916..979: 1.29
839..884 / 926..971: 1.18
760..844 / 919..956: 1.25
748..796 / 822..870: 0.87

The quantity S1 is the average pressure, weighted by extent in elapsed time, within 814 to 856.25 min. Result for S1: 16.3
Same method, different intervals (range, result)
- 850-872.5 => 20.2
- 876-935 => 20.6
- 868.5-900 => 19.3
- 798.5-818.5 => 19.7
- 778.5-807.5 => 19.5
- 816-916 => 18.5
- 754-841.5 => 18.4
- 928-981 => 23.3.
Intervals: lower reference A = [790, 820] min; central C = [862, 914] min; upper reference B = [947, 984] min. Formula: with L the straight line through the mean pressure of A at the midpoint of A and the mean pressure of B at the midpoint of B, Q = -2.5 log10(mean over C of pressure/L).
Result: 0.09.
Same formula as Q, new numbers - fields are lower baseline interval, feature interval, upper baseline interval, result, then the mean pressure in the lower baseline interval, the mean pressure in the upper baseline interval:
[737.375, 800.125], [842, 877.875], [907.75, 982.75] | 0.10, 19.8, 23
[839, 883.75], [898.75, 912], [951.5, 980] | 0.05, 19.5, 23.6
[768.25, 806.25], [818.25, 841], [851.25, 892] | 0.32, 19.5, 20.7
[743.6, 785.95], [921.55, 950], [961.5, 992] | 0.02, 19.8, 23.9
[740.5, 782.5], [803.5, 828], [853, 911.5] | 0.08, 19.9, 19.9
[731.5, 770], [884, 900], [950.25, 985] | 0.29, 20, 23.6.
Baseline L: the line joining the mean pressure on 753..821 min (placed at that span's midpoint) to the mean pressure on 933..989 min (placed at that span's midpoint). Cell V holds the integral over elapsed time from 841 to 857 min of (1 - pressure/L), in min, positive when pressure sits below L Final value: 2.64 min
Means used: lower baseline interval 19.6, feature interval 17.5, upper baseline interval 23.4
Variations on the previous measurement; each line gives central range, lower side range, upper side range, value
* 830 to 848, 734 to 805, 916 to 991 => 5.4 min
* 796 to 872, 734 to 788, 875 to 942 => 8.6 min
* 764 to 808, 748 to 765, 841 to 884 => 1.3 min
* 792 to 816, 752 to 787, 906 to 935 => 0.7 min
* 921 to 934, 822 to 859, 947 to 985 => -0.7 min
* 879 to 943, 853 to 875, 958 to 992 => 3.5 min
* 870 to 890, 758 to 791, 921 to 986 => 0.2 min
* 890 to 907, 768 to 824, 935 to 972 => 3.8 min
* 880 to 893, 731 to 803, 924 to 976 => 0.7 min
